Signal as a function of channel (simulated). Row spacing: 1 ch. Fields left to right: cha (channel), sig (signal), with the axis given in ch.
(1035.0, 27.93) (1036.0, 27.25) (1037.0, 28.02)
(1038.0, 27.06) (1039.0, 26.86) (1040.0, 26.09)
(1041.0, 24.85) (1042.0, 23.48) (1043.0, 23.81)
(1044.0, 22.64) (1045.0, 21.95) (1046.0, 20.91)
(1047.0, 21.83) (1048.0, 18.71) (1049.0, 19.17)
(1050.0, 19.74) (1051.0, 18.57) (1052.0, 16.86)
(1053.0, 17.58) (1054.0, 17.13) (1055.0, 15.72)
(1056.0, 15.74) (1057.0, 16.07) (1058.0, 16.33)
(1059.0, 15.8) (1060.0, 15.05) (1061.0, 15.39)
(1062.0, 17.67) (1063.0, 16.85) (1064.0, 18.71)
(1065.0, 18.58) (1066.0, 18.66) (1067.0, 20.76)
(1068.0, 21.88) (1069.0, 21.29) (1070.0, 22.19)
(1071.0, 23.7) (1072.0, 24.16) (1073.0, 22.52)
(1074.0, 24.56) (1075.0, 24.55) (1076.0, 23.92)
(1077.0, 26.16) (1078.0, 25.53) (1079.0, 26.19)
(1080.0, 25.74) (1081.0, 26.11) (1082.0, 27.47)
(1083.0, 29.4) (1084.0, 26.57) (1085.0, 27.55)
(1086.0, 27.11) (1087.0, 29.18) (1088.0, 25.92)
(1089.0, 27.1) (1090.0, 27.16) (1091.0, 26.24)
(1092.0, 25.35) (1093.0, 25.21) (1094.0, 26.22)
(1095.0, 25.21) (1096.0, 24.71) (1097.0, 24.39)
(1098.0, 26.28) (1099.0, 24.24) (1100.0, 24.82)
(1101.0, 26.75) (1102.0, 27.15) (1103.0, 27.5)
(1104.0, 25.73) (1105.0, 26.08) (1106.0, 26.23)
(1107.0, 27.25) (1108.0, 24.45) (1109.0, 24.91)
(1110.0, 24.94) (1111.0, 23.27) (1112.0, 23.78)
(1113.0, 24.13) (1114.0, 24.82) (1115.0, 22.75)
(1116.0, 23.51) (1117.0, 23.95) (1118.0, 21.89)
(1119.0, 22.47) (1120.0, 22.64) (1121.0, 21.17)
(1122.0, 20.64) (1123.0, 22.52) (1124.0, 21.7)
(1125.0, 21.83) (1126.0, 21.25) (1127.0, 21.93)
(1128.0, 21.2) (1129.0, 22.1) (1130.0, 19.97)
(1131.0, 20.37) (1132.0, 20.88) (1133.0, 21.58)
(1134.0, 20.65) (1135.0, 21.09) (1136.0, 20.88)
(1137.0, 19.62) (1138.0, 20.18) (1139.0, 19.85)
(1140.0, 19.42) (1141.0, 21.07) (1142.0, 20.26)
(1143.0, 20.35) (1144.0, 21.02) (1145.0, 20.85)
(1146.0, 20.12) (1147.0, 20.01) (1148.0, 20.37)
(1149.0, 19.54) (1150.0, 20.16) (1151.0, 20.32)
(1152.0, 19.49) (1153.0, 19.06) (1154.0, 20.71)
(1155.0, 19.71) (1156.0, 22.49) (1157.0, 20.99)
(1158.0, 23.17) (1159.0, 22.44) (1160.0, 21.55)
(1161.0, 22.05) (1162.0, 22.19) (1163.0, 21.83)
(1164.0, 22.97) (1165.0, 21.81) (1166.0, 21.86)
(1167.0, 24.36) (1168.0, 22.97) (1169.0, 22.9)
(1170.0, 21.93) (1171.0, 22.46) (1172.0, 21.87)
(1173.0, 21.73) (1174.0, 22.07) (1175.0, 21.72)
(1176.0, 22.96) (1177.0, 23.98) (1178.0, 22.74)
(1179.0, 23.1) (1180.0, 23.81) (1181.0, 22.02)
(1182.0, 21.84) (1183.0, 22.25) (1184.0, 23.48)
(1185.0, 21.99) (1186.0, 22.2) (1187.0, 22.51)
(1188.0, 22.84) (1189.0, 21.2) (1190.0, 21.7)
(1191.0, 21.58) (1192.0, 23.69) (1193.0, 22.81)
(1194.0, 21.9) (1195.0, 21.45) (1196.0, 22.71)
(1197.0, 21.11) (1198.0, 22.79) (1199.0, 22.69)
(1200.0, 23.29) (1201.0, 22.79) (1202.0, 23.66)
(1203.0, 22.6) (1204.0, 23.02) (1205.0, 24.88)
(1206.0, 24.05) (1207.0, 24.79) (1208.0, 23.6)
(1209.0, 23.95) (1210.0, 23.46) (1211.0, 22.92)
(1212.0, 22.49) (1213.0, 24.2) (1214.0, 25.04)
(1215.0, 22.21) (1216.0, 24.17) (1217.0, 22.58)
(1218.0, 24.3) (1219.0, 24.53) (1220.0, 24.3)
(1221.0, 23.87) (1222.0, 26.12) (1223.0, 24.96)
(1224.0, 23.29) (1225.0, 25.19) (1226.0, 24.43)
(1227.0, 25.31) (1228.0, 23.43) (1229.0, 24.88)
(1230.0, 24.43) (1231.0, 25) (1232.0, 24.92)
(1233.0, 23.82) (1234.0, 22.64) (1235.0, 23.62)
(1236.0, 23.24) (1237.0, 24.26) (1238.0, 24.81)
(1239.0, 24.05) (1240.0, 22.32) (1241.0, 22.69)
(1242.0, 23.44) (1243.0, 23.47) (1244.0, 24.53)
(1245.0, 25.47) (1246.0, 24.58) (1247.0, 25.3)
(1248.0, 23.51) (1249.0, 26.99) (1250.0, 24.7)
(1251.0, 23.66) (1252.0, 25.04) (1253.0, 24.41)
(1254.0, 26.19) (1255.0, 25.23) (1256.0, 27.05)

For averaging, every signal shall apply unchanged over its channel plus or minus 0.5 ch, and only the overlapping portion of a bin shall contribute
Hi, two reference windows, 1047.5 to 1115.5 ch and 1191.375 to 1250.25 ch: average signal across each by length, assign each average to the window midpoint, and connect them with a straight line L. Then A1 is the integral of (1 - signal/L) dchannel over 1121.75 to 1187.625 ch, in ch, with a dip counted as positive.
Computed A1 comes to 5.47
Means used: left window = 23.1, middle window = 21.5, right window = 23.8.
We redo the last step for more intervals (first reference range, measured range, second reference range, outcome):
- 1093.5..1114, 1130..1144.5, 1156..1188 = 2.1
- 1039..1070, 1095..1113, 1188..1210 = -4.2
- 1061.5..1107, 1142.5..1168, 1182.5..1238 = 2.9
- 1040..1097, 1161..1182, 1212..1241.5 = 0.8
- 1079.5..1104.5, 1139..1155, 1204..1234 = 3.3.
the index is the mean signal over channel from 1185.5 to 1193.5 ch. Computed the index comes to 22.3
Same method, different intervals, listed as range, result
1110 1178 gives 21.6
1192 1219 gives 23.2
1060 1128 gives 24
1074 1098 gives 26.2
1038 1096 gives 22.4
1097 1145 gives 22.8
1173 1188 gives 22.6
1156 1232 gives 23.1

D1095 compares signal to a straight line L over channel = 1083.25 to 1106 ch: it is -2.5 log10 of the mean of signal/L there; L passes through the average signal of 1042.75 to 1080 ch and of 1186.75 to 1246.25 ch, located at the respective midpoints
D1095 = -0.24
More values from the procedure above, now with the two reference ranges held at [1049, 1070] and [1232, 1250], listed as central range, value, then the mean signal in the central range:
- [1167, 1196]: -0.02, 22.5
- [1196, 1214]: -0.02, 23.3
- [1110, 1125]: -0.15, 22.8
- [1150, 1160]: 0.01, 20.9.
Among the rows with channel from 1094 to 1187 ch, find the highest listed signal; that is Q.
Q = 27.5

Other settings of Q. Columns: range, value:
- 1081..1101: 29.4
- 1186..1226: 26.12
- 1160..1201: 24.36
